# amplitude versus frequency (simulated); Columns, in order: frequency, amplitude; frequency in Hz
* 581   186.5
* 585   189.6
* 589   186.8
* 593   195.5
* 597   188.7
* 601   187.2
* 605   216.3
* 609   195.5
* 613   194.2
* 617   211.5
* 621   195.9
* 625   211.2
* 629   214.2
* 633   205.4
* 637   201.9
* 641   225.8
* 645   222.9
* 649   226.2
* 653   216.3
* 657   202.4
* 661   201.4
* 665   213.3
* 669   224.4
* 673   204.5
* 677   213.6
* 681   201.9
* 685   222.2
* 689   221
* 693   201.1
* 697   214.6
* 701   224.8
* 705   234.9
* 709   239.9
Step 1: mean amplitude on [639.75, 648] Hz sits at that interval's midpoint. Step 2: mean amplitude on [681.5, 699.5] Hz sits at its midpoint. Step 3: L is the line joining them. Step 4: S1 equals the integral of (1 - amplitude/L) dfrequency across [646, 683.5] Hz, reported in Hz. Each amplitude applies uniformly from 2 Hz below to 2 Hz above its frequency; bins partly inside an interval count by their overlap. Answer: 1.3 Hz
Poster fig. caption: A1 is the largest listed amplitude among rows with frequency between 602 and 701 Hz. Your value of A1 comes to 226.2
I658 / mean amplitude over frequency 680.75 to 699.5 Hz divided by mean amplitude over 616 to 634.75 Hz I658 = 1.03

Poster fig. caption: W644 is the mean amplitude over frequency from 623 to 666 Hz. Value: 213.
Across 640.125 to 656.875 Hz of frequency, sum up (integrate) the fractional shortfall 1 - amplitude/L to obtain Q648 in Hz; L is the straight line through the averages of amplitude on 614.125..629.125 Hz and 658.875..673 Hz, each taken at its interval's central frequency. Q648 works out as -0.8 Hz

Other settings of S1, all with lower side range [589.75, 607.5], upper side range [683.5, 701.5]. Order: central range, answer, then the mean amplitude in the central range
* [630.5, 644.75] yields -0.6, 213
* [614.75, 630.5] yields -0.5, 208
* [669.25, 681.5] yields 0.1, 210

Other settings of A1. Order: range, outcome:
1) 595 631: 216.3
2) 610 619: 211.5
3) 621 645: 225.8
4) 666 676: 224.4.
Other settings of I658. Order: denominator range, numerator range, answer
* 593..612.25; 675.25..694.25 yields 1.08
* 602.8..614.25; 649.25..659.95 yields 1.05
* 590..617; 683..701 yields 1.10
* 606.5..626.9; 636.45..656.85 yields 1.08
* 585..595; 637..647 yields 1.15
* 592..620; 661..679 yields 1.07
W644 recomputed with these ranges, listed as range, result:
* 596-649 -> 207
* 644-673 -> 214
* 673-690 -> 213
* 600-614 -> 199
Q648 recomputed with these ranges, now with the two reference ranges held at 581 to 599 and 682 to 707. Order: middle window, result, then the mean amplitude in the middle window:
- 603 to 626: -0.8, 204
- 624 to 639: -0.5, 208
